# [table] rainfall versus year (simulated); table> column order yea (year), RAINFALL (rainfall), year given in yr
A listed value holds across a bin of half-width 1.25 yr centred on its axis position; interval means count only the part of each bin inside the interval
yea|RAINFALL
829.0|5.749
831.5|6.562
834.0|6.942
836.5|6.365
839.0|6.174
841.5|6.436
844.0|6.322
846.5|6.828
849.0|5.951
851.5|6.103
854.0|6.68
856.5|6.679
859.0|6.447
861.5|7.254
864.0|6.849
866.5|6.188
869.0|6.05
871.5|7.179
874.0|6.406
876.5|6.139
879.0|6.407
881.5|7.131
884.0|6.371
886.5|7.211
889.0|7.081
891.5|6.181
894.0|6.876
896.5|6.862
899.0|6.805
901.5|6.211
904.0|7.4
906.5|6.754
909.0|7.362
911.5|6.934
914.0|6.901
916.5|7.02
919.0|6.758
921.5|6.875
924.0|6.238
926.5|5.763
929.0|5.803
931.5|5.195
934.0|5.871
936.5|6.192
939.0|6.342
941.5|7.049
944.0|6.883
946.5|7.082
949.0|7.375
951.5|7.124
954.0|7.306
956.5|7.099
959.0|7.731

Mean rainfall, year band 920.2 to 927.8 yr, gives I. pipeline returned 6.29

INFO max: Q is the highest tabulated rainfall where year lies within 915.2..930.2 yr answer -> 7.02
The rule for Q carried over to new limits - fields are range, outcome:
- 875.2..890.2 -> 7.211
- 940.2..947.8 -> 7.082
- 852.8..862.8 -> 7.254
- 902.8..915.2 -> 7.4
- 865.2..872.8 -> 7.179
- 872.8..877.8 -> 6.406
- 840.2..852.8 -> 6.828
